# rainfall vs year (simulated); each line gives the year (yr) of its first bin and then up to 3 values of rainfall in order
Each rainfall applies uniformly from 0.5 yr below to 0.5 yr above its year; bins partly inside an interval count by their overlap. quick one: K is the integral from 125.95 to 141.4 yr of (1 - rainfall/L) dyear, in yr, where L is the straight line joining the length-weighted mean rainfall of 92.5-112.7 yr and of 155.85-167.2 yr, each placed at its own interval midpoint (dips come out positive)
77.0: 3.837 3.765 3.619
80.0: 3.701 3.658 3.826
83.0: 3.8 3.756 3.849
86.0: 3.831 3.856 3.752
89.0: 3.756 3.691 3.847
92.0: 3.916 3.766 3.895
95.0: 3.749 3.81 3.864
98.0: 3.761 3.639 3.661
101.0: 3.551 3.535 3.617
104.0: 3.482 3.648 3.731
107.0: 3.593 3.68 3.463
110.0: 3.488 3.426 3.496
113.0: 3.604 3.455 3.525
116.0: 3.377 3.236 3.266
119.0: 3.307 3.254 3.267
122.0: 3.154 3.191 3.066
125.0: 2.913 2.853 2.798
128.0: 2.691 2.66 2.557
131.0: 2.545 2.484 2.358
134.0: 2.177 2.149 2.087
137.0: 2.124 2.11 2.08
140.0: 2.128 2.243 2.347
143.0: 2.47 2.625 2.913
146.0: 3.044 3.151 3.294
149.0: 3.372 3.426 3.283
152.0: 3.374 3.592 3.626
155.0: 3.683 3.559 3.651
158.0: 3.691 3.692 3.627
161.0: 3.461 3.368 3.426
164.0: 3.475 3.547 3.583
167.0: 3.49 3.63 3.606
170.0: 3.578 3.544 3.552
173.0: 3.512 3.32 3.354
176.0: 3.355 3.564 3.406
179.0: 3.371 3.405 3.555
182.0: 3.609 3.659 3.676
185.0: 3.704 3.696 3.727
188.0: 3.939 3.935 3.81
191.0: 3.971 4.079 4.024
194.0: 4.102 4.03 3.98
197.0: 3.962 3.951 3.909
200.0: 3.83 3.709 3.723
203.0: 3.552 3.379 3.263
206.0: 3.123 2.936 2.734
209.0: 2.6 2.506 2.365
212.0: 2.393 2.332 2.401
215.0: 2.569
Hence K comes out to 5.3 yr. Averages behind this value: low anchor 3.64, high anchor 3.55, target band 2.36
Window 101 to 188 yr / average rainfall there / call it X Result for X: 3.23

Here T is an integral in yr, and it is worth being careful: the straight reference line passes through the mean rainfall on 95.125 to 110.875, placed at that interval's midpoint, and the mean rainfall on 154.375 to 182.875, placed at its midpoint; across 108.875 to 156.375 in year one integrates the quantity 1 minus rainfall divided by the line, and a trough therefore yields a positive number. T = 8.3 yr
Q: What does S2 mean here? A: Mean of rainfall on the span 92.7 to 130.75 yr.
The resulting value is 3.39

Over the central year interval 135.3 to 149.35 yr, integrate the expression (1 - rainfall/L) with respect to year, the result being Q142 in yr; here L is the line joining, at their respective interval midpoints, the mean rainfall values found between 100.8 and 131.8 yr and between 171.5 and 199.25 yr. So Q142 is 3.6 yr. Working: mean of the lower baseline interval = 3.26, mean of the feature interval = 2.56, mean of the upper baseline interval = 3.72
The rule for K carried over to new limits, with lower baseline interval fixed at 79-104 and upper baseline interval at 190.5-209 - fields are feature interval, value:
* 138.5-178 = 4.3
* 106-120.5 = 1.1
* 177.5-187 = 0.2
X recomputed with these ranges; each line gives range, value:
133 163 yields 2.97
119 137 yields 2.72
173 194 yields 3.67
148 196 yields 3.61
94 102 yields 3.72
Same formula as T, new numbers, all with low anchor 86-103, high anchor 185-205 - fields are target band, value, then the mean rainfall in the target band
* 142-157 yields 2.3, 3.23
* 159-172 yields 0.9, 3.54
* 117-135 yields 4.4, 2.85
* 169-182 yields 1.2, 3.47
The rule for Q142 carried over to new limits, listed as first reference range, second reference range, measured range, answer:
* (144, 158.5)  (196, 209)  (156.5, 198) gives -2.65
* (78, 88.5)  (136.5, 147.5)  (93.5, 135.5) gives -2.28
